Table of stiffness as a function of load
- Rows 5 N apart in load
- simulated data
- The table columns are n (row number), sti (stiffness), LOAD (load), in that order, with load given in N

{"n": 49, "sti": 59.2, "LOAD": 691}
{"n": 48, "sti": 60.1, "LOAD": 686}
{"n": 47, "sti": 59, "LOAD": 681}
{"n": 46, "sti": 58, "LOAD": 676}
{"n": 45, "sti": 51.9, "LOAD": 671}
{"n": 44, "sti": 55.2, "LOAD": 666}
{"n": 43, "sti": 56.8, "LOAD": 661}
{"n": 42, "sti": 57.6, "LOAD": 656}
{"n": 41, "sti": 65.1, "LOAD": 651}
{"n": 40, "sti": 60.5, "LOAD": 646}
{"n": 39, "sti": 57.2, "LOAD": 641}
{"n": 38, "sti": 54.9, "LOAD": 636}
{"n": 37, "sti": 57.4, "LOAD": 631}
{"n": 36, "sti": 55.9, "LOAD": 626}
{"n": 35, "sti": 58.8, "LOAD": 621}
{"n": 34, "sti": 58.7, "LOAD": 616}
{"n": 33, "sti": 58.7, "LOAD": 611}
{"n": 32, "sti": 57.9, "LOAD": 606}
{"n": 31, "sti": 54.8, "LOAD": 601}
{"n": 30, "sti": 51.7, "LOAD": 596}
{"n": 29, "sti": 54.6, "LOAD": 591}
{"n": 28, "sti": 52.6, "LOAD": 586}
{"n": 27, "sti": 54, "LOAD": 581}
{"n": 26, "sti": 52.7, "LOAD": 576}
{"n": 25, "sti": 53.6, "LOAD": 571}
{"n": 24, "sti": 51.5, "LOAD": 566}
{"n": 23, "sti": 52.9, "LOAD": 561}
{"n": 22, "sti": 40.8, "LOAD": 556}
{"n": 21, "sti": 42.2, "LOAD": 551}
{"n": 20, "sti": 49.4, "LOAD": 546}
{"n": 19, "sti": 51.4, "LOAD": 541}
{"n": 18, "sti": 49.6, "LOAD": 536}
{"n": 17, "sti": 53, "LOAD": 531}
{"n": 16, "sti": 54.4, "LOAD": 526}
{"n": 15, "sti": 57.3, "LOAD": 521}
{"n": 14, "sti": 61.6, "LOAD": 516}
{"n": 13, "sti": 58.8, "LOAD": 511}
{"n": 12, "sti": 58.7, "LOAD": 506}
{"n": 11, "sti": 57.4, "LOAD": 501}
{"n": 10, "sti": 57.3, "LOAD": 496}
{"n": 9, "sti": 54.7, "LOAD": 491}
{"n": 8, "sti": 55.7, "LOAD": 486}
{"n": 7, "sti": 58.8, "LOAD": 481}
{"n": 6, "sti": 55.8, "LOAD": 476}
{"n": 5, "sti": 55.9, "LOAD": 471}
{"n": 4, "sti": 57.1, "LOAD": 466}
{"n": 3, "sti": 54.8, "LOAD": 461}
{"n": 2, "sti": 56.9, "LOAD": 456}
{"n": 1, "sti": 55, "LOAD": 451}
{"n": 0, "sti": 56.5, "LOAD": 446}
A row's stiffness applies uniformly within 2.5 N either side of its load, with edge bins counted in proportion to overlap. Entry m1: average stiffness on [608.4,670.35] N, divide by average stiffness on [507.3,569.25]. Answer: 1.11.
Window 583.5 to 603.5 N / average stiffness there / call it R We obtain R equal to 53.4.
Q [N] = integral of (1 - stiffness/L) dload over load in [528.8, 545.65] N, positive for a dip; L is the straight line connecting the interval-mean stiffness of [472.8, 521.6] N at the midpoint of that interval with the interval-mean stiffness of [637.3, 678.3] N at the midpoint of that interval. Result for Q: 1.9 N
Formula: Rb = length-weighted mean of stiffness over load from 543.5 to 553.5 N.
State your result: 45.8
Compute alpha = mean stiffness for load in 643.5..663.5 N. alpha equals 60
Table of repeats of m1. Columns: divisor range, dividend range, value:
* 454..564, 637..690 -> 1.07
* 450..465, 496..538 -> 1.01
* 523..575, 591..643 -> 1.13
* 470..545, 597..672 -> 1.03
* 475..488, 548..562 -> 0.78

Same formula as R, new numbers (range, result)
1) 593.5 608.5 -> 54.8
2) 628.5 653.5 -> 59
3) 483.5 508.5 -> 56.8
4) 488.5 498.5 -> 56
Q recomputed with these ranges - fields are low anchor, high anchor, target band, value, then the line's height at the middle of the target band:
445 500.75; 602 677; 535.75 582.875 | 5.95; 56.9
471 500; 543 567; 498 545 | -3.56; 51.7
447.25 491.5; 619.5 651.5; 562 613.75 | 3.03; 57.6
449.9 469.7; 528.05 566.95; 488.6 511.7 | -2.02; 52.7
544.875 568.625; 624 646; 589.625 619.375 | -1.72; 53.1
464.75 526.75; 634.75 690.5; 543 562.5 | 3.86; 57.5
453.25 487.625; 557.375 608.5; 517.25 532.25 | -0.18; 54.9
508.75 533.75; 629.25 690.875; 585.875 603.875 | 1.19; 57.4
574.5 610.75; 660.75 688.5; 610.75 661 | -2.45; 55.7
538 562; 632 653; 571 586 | -0.74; 50.8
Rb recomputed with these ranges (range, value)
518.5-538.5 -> 53.6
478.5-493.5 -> 56.4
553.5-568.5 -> 48.4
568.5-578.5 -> 53.1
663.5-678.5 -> 55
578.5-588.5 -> 53.3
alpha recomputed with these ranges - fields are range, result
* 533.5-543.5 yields 50.5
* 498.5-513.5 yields 58.3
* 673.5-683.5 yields 58.5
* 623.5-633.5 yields 56.6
